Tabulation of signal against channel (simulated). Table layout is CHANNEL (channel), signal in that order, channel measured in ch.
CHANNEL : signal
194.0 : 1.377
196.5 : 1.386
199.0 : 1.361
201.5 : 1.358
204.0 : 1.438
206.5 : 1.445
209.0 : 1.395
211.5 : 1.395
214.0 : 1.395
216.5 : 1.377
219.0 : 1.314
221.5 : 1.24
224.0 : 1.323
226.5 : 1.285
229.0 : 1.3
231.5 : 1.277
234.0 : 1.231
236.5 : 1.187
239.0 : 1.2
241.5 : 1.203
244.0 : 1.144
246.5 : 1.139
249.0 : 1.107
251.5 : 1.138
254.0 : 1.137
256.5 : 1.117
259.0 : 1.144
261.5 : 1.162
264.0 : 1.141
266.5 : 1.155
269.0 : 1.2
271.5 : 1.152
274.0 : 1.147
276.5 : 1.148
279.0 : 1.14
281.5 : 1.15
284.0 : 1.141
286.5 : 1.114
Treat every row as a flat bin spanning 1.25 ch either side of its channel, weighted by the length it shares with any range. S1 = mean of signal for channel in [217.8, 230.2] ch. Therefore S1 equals 1.29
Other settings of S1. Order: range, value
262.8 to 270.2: 1.17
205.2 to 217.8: 1.4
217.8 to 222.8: 1.28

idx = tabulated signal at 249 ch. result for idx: 1.107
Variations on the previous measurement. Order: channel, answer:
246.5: 1.139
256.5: 1.117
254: 1.137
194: 1.377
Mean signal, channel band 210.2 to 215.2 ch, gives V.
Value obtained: 1.4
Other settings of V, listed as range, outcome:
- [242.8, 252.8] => 1.13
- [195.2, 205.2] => 1.39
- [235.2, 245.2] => 1.18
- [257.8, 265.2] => 1.15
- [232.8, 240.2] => 1.21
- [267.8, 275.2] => 1.17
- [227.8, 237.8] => 1.25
